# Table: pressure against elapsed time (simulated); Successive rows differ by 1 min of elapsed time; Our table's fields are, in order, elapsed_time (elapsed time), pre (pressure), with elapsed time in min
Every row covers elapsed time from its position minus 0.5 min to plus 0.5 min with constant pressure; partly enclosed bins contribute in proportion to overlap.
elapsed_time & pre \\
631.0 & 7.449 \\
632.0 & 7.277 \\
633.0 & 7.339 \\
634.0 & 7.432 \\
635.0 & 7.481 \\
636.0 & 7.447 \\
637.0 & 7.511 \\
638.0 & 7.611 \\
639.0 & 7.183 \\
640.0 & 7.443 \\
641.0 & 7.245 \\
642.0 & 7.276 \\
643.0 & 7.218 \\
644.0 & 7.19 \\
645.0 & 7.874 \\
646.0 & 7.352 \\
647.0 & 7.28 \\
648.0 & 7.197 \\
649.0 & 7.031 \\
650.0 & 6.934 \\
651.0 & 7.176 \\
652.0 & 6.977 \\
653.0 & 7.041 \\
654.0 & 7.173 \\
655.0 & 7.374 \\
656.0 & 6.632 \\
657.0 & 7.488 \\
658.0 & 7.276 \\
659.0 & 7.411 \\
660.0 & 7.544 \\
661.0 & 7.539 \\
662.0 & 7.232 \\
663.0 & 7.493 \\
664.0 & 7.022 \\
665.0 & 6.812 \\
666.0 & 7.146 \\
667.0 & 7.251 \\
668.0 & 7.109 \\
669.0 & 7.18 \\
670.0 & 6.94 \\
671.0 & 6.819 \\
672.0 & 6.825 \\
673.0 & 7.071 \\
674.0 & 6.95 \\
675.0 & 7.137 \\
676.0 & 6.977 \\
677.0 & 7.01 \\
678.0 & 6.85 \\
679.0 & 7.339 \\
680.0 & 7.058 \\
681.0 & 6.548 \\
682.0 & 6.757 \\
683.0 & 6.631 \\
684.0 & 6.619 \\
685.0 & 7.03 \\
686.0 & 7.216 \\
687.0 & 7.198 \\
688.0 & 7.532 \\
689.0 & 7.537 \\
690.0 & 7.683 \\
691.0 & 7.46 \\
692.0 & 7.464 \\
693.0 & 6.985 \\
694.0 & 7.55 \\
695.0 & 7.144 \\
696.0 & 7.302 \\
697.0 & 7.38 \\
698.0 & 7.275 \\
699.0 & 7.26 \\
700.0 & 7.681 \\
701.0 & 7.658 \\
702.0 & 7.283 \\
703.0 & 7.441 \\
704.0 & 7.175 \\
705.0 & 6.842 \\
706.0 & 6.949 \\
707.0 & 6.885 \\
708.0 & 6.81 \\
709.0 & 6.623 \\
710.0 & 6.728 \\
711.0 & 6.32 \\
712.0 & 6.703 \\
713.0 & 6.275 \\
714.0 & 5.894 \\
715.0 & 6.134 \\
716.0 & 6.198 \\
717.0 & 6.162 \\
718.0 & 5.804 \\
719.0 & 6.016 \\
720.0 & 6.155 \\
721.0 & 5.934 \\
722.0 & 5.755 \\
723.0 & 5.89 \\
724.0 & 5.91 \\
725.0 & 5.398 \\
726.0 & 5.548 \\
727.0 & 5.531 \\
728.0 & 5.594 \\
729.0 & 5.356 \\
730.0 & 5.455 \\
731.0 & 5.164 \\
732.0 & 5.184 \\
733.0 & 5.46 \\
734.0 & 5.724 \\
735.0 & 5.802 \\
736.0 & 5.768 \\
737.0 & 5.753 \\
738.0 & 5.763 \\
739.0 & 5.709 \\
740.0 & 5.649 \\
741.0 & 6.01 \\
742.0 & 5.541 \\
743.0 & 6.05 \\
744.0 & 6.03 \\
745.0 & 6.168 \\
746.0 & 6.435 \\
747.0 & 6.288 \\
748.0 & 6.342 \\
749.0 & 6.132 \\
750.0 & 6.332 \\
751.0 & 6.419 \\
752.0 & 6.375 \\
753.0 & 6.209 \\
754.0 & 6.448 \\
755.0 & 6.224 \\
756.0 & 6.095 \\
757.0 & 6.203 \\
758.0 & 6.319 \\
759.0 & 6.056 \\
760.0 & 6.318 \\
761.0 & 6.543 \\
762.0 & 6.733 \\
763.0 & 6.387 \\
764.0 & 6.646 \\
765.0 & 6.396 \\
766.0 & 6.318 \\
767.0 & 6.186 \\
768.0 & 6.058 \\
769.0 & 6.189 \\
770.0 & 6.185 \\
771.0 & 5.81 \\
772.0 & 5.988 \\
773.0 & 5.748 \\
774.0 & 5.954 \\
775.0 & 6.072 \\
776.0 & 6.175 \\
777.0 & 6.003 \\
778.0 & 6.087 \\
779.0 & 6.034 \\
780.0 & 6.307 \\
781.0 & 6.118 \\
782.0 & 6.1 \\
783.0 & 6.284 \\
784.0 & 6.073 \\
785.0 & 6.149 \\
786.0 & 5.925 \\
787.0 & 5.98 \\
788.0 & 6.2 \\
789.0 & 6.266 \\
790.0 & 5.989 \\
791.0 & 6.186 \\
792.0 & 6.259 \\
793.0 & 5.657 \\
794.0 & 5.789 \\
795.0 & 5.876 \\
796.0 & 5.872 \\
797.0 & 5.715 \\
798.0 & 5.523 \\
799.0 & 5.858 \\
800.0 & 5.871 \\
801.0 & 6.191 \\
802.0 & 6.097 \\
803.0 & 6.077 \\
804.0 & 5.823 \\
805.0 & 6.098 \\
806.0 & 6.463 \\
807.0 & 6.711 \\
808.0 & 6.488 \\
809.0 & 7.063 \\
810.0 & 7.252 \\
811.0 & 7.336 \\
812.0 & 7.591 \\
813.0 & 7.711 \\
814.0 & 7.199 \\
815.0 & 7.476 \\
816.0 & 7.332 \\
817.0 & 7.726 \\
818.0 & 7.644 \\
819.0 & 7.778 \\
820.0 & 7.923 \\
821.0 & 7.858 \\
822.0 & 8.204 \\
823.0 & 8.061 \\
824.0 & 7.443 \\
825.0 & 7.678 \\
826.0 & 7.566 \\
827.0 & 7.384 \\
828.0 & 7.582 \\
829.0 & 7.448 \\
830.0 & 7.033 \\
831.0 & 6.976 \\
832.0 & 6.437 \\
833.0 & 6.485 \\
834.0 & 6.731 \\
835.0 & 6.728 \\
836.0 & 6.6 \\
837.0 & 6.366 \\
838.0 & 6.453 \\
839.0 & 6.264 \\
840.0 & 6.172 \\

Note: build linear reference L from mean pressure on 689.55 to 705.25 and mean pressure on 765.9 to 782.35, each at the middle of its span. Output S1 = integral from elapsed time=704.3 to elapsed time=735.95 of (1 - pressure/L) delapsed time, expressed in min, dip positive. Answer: 4.4 min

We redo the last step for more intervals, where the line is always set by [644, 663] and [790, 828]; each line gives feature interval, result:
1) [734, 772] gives 4.53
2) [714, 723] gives 1.36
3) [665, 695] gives 0.37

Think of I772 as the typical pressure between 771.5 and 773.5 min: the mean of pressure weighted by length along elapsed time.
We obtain 5.87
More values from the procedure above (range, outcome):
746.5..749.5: 6.25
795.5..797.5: 5.79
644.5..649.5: 7.35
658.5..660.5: 7.48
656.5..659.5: 7.39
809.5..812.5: 7.39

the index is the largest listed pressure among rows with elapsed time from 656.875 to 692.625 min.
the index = 7.683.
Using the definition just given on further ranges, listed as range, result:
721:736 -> 5.934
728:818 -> 7.726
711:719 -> 6.703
